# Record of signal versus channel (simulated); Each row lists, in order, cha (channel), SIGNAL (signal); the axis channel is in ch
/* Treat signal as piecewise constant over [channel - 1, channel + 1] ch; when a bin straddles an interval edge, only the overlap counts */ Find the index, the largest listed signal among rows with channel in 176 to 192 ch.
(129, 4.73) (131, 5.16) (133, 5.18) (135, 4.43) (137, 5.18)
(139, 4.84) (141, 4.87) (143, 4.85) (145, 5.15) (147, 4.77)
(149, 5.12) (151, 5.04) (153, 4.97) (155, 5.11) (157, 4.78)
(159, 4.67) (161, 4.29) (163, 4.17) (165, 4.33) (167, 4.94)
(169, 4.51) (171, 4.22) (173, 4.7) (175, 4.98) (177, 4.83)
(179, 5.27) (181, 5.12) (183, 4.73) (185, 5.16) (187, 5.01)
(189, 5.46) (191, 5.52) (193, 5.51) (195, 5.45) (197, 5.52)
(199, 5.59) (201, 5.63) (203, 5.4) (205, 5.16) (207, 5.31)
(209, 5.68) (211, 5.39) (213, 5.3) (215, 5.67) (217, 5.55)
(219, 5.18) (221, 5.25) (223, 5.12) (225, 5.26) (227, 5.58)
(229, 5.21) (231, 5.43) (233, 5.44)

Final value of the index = 5.52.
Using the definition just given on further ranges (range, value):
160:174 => 4.94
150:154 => 5.04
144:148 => 5.15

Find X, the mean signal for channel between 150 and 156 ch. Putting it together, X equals 5.04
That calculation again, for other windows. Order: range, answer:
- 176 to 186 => 5.02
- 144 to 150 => 5.01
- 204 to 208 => 5.23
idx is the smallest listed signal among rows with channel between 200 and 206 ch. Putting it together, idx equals 5.16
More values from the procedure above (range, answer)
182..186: 4.73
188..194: 5.46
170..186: 4.22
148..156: 4.97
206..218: 5.3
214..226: 5.12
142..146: 4.85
